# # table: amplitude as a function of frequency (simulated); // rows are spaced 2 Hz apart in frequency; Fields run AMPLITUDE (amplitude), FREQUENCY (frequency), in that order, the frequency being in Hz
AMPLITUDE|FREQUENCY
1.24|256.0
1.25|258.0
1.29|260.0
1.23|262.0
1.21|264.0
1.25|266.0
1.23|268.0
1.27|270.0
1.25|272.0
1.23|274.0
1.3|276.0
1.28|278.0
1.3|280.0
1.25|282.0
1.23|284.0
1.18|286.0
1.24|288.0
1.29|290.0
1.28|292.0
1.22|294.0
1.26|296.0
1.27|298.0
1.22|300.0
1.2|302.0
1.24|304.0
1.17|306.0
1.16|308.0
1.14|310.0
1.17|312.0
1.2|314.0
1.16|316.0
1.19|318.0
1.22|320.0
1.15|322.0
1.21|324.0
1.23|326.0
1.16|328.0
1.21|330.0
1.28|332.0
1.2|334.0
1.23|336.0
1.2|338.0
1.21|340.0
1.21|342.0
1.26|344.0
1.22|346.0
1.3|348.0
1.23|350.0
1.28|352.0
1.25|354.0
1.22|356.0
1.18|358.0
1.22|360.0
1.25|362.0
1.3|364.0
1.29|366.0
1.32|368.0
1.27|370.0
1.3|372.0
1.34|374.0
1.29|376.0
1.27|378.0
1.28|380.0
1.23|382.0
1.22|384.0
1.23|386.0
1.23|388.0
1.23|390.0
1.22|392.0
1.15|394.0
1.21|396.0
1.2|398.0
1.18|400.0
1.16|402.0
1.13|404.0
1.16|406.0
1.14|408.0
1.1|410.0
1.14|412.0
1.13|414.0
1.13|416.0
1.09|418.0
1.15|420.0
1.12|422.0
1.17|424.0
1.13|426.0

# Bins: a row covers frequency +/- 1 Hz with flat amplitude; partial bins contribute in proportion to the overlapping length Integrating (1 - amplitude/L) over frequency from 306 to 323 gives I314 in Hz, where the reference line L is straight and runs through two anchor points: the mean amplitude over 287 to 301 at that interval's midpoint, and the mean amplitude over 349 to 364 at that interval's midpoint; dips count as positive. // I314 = 1.0 Hz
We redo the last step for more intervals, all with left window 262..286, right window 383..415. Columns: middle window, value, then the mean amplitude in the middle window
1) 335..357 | -0.53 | 1.24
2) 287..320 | 0.53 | 1.21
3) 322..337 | 0.06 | 1.21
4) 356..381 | -1.65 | 1.27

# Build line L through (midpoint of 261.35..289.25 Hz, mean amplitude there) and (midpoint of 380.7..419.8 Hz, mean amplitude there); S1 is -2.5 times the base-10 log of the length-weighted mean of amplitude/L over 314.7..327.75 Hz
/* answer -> 0.03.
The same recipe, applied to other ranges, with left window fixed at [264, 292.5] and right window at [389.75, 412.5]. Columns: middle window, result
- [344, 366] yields -0.043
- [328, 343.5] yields -0.004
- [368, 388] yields -0.077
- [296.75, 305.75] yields 0.008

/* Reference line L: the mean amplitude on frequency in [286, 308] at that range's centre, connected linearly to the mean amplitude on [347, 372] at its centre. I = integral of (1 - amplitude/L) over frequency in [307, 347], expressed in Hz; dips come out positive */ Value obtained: 1.47 Hz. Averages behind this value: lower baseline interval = 1.23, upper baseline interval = 1.26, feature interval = 1.2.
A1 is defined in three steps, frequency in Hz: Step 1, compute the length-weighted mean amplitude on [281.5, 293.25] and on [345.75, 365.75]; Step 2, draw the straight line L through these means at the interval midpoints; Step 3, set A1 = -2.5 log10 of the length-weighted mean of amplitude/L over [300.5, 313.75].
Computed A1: 0.06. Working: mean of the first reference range 1.24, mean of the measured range 1.18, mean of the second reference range 1.25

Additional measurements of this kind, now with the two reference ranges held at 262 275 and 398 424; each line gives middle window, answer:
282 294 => -0.01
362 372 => -0.11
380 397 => -0.06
